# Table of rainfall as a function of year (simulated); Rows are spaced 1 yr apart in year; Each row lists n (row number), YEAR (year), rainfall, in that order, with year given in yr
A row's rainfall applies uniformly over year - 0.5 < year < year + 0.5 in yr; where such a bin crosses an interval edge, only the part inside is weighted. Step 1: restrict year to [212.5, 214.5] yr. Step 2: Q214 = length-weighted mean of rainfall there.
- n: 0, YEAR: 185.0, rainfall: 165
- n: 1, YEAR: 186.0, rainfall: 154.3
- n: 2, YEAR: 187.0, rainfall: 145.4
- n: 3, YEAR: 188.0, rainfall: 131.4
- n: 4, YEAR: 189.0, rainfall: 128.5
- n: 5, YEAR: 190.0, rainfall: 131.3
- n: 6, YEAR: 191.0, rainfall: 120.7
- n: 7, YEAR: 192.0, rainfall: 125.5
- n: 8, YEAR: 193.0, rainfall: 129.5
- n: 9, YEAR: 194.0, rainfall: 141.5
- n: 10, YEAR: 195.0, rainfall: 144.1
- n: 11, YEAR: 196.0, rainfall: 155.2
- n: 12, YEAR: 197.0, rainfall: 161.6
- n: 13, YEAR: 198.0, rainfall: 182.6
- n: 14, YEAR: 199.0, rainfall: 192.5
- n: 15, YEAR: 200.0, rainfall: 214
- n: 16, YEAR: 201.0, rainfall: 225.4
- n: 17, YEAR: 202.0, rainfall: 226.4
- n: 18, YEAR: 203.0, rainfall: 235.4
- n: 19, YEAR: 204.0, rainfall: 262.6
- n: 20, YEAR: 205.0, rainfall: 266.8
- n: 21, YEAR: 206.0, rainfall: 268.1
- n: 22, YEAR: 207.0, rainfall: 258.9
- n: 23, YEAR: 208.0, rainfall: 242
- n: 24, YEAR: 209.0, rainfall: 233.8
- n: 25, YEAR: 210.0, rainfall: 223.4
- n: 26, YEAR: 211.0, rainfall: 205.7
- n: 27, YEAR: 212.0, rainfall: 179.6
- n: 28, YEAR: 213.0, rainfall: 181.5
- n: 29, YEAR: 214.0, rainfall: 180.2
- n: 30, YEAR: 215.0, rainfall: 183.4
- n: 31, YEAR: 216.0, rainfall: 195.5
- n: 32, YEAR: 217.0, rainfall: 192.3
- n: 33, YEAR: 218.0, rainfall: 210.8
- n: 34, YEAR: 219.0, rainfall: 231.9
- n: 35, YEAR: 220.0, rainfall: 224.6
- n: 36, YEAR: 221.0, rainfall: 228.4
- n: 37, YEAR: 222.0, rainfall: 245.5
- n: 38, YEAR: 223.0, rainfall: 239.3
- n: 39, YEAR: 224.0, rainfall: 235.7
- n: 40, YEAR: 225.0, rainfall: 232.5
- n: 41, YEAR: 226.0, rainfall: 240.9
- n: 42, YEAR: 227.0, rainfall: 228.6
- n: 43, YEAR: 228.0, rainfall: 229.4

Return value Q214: 181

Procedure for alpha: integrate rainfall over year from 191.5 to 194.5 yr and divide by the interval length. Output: 132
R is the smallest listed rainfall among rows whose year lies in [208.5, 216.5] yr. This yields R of 179.6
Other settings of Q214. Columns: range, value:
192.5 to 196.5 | 143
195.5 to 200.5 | 181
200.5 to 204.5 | 237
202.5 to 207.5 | 258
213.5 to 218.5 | 192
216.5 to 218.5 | 202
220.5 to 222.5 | 237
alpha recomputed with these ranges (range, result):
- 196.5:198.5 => 172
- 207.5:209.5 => 238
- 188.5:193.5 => 127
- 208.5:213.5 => 205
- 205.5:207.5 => 264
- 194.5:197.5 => 154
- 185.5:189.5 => 140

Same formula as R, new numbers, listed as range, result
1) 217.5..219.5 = 210.8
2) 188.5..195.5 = 120.7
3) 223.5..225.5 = 232.5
